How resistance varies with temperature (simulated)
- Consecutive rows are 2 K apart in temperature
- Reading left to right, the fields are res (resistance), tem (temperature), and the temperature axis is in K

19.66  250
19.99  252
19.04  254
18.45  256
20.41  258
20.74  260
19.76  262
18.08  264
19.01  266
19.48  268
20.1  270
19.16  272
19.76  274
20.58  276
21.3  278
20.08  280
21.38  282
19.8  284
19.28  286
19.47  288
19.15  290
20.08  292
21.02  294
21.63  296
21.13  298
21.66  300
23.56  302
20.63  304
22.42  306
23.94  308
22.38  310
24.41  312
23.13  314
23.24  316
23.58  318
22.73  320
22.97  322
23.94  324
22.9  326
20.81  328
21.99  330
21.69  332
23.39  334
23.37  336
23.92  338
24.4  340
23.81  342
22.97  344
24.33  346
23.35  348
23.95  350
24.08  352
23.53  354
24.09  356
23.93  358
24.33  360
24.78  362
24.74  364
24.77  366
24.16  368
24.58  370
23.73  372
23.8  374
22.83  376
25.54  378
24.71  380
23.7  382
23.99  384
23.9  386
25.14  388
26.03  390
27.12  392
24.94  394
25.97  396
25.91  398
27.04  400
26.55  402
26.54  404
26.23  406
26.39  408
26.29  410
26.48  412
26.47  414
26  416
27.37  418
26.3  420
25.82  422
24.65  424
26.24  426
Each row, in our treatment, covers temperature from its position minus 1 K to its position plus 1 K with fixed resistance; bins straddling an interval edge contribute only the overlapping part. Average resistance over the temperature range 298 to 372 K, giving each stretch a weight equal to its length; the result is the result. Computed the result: 23.4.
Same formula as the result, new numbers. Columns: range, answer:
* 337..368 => 24.1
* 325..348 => 23.1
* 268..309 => 20.8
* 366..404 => 25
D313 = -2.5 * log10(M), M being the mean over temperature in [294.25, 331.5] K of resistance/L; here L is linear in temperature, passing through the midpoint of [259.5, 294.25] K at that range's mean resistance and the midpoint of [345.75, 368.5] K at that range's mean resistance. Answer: -0.04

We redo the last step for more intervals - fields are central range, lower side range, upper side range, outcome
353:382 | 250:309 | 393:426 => 0.003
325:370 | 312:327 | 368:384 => 0.004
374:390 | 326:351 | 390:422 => 0.038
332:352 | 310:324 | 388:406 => 0.026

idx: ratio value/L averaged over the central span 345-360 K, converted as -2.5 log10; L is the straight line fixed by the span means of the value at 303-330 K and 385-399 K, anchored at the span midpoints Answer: 0.01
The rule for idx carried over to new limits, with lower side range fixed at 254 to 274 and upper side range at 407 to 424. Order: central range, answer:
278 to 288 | 0.01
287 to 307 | -0.01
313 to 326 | -0.06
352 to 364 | -0.02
